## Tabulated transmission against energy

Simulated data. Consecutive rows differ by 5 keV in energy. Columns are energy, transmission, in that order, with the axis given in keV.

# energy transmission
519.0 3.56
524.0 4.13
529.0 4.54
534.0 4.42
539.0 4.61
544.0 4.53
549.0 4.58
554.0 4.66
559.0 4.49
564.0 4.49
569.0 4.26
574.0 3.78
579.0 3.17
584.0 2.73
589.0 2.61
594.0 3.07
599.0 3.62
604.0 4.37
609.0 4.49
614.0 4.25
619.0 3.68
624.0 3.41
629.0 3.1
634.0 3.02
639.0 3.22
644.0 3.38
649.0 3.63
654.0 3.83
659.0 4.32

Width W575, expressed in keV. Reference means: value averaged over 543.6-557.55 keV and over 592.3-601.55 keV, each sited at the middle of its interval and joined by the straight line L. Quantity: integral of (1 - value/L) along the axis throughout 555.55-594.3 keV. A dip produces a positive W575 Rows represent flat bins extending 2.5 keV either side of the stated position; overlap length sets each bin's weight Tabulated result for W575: 3.5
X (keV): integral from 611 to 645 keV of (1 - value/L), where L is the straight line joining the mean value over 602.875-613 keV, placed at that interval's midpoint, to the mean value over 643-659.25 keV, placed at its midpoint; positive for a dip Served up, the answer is 5.4 keV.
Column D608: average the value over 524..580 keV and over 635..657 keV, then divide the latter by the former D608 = 0.8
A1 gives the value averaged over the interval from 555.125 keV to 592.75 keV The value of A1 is 3.66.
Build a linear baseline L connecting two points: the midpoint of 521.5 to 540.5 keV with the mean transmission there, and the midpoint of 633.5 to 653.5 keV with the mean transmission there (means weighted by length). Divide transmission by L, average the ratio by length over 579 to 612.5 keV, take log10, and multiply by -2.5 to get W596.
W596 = 0.10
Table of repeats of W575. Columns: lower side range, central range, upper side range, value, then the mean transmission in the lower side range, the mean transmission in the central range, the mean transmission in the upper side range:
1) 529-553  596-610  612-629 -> -0.8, 4.54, 4.09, 3.67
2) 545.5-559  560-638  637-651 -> 7.2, 4.59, 3.61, 3.41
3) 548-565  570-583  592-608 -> 2.3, 4.56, 3.48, 3.78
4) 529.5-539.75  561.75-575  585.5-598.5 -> -2.3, 4.5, 4.22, 2.95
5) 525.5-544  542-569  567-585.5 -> -3.6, 4.5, 4.52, 3.5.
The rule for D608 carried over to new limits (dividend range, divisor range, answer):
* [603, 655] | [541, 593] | 0.93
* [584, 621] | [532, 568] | 0.81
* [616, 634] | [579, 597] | 1.17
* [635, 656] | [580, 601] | 1.16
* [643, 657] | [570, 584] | 1.07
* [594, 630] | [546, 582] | 0.91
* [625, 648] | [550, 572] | 0.72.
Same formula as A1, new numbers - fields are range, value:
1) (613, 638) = 3.43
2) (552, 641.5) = 3.68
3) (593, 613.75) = 3.99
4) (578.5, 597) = 2.88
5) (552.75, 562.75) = 4.55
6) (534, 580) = 4.33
